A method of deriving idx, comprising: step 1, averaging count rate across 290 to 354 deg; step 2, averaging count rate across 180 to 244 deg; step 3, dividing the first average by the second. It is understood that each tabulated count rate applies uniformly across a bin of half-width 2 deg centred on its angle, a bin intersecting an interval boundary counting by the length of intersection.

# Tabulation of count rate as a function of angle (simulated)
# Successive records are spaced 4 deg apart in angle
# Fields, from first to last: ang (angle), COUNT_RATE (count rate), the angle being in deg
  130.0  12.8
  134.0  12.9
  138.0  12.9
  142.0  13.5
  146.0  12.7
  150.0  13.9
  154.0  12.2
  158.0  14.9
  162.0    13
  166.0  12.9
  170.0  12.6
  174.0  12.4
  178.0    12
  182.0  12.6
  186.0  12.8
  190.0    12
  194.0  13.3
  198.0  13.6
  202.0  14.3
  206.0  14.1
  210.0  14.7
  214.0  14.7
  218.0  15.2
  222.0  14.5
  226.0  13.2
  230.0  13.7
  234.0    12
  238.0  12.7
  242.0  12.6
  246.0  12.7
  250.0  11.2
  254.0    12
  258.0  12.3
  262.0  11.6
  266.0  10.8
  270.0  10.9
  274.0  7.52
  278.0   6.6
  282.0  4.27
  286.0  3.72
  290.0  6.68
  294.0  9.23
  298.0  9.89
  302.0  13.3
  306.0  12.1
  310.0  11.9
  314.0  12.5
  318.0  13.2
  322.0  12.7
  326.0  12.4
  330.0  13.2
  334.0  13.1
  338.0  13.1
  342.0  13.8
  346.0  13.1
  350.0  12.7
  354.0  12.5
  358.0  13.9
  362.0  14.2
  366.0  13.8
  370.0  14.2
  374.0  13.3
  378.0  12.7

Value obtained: 0.9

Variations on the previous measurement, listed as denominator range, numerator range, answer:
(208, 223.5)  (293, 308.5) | 0.76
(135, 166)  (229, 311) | 0.78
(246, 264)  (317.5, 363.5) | 1.11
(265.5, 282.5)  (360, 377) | 1.70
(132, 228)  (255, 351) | 0.81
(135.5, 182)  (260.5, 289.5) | 0.60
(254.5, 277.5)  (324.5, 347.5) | 1.26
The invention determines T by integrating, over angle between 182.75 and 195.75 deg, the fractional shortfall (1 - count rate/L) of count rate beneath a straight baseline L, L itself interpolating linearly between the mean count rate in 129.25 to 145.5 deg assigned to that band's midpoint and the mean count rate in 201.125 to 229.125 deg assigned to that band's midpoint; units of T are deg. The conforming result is 1.2 deg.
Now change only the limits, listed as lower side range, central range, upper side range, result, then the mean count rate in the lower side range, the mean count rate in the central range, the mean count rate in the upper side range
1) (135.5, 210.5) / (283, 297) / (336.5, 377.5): 7.0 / 13.1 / 6.62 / 13.4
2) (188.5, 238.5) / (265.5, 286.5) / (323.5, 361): 9.6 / 13.7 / 7.31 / 13.1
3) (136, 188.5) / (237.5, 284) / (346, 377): 10.0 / 12.9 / 10.4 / 13.5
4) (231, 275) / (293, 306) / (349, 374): 1.4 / 11.6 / 11.1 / 13.6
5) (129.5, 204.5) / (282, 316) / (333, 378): 9.5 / 13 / 9.58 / 13.4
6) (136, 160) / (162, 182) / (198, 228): 1.7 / 13.3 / 12.5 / 14.3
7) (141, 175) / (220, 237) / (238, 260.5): -1.2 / 13.1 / 13.3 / 12.2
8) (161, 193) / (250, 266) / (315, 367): 1.4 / 12.5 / 11.7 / 13.2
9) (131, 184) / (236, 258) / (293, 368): 1.0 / 13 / 12.2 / 12.7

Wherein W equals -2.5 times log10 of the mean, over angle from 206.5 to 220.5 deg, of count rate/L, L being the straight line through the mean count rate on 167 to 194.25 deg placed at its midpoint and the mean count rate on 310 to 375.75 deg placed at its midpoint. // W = -0.170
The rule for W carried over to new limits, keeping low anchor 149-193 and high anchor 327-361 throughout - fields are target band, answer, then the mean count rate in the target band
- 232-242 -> 0.048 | 12.4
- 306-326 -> 0.052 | 12.5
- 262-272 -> 0.184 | 11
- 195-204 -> -0.080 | 13.9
